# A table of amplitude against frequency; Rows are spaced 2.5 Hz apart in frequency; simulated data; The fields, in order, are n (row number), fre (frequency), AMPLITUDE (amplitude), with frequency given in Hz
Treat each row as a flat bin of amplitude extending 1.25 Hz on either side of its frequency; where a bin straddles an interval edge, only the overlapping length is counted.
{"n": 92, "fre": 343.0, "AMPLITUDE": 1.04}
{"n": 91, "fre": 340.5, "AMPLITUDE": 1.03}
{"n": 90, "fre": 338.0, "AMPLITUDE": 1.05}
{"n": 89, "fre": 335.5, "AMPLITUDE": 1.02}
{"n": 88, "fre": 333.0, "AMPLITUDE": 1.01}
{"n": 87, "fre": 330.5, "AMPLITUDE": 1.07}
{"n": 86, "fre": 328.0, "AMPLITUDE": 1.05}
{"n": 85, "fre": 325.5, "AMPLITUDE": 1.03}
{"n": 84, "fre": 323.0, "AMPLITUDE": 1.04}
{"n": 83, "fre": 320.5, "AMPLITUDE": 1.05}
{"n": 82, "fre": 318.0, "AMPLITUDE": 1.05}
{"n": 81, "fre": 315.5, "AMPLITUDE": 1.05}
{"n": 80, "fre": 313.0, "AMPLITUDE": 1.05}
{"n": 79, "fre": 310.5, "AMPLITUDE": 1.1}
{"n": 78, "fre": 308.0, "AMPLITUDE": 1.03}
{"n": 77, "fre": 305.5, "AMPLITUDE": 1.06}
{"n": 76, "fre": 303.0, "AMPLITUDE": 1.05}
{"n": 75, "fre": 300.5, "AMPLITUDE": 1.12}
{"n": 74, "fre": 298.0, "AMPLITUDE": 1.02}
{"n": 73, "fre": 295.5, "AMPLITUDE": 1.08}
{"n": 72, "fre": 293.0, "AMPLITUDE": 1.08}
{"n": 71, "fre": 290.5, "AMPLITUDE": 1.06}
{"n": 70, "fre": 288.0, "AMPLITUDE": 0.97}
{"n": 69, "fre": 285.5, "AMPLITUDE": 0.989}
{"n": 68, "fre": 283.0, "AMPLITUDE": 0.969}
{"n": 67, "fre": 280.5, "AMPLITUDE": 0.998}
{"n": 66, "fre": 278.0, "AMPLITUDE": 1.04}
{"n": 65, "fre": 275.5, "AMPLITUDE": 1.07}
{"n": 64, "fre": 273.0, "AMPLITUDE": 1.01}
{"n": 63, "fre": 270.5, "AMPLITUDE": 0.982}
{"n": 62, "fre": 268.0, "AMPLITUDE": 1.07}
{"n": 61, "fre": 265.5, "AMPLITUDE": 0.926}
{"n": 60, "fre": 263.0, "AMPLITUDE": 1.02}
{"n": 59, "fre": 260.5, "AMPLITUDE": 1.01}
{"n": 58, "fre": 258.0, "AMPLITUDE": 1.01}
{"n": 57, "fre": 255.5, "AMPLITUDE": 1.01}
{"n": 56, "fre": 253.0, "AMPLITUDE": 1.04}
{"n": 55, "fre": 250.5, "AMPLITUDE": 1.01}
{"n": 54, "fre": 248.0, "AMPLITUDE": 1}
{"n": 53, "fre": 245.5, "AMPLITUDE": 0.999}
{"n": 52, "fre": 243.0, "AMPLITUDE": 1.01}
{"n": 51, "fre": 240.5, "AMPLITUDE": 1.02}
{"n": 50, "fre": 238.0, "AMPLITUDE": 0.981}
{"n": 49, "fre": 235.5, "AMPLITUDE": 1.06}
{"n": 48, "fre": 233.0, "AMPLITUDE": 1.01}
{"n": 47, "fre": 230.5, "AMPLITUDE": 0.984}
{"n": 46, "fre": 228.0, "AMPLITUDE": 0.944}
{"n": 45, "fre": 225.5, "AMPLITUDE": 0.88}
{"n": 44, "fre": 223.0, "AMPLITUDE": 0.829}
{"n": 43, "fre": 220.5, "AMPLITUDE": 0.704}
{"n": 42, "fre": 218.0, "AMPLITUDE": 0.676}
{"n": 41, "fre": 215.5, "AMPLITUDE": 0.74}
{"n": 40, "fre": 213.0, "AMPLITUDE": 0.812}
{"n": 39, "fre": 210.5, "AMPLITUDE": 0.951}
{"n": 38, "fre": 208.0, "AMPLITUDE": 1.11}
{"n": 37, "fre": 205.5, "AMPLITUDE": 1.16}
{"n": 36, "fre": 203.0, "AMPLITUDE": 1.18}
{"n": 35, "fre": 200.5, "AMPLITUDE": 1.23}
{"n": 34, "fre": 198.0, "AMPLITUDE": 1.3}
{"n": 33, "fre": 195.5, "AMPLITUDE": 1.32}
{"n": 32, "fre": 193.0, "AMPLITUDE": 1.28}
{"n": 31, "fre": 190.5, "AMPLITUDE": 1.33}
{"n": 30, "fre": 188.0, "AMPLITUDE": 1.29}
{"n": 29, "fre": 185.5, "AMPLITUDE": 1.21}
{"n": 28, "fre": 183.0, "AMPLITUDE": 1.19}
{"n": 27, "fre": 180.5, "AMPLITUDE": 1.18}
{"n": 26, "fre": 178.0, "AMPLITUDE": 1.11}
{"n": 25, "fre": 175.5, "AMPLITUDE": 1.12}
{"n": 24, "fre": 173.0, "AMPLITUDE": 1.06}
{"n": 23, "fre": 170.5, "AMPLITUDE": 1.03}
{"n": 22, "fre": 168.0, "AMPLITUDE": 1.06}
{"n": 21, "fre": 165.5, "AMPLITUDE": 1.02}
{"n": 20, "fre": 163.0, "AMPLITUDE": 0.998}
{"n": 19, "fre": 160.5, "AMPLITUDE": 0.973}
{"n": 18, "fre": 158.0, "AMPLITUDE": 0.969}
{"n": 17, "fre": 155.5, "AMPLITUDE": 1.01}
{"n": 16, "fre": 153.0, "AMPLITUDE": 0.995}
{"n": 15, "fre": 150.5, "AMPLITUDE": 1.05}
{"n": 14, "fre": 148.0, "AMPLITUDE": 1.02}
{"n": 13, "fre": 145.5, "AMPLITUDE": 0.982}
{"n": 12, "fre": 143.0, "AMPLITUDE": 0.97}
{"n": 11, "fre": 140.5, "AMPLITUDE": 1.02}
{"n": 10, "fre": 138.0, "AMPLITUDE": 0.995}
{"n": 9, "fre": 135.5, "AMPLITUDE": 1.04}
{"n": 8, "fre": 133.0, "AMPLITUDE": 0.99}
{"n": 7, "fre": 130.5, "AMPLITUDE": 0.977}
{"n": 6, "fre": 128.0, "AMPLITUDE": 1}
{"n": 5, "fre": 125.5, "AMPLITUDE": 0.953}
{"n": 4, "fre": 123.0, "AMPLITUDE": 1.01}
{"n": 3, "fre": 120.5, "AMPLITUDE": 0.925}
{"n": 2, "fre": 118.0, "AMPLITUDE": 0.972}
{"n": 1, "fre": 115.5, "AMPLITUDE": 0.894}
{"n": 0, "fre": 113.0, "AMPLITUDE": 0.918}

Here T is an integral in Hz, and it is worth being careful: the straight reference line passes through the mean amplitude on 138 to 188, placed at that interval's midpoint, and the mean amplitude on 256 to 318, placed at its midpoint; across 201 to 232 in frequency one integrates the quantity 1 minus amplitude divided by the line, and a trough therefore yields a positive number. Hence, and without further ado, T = 3.64 Hz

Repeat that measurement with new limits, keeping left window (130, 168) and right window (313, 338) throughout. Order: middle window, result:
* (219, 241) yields 1.99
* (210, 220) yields 2.37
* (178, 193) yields -3.28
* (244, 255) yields 0.14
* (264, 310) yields 0.15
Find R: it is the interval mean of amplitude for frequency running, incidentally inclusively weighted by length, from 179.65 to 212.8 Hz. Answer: 1.2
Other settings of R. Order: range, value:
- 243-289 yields 1.01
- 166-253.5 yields 1.05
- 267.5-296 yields 1.02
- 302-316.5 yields 1.06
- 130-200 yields 1.09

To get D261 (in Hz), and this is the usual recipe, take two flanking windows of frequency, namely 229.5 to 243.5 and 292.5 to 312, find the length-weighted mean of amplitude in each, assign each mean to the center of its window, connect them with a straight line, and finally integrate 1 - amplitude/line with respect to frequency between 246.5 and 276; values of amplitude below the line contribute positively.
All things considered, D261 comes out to 0.6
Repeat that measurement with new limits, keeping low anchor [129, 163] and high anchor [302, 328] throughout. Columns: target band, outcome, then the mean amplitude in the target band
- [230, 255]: 0.4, 1.01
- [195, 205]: -2.3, 1.25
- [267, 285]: 0.4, 1.02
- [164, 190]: -3.2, 1.13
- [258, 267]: 0.4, 0.991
